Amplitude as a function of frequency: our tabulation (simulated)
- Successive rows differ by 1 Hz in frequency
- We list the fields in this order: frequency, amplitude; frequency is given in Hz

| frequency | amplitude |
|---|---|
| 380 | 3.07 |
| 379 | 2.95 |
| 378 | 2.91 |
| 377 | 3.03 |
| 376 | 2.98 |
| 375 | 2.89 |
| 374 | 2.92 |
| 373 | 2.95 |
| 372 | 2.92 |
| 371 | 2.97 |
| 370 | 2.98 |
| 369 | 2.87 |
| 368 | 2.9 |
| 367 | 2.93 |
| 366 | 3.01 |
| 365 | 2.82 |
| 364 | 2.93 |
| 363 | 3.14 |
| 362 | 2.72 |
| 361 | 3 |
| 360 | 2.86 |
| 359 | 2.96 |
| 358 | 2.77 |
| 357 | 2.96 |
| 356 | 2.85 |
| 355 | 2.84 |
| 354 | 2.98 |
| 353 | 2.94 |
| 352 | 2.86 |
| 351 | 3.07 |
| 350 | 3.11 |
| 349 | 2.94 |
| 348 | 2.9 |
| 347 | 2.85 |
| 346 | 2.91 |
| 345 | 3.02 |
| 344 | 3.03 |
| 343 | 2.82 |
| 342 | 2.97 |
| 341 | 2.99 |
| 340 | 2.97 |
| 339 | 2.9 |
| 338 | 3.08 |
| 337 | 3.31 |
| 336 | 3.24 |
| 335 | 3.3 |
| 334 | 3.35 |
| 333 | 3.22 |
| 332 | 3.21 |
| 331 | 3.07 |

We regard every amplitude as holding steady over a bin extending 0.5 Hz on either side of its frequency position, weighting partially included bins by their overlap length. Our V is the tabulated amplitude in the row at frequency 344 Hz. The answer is 3.03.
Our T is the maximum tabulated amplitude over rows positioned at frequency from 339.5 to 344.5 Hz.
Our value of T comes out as 3.03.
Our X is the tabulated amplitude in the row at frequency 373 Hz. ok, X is 2.95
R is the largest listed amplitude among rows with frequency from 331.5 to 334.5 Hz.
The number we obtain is 3.35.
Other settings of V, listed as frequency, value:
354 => 2.98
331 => 3.07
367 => 2.93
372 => 2.92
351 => 3.07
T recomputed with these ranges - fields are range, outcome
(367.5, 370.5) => 2.98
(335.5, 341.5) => 3.31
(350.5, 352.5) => 3.07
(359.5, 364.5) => 3.14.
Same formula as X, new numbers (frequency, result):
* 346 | 2.91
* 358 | 2.77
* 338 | 3.08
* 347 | 2.85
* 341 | 2.99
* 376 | 2.98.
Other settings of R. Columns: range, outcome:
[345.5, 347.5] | 2.91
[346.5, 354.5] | 3.11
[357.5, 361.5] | 3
